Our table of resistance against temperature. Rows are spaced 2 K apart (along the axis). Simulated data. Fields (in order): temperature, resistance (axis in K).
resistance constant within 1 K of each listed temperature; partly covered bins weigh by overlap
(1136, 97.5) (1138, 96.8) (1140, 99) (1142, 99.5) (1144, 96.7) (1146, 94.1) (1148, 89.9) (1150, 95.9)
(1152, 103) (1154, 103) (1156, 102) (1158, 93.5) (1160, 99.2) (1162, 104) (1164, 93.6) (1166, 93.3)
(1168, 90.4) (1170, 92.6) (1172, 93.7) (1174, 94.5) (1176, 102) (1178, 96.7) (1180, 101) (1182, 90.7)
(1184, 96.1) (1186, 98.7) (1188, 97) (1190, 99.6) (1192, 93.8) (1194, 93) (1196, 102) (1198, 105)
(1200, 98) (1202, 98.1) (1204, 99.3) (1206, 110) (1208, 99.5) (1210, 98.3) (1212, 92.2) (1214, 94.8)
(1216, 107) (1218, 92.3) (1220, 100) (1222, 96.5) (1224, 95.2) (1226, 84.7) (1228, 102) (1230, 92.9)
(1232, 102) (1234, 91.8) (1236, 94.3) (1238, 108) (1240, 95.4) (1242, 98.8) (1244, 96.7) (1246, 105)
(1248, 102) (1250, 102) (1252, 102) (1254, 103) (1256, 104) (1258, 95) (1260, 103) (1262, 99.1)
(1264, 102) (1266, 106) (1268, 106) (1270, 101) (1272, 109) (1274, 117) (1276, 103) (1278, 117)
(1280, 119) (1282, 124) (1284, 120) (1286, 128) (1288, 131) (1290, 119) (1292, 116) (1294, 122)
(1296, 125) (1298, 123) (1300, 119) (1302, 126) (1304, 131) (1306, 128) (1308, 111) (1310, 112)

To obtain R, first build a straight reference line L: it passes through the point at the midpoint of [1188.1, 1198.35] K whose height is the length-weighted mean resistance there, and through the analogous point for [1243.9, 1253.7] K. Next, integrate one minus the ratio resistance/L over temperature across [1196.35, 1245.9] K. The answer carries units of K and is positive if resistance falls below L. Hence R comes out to 0.9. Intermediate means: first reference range 98.1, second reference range 102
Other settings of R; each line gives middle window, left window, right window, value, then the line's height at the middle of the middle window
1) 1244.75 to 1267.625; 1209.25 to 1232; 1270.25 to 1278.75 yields 0.7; 106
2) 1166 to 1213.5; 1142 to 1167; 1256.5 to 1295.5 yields 2.1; 102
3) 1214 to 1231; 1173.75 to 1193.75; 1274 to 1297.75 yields 1.5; 106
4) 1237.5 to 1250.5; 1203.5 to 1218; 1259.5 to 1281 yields 0.4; 104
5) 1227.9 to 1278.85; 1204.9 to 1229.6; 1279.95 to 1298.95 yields 3.7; 110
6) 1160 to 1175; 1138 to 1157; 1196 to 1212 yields 0.6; 99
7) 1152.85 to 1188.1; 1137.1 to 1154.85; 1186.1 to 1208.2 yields 0.6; 98.5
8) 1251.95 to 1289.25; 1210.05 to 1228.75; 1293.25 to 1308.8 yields 1.0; 113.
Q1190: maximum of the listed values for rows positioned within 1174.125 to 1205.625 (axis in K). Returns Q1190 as 105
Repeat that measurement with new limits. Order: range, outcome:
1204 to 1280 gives 119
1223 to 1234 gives 102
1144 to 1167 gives 104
